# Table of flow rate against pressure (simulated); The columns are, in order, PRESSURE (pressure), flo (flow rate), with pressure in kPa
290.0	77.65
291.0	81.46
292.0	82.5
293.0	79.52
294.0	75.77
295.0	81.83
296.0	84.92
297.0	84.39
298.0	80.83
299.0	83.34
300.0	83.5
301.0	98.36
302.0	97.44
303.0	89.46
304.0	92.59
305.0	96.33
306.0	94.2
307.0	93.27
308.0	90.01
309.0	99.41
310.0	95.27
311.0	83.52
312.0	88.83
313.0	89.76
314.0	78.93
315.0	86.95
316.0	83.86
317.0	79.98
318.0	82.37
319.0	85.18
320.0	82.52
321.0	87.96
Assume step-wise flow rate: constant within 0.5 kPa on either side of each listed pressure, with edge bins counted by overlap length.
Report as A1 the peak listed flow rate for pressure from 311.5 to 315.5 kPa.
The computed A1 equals 89.76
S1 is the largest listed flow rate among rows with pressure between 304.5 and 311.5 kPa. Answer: 99.41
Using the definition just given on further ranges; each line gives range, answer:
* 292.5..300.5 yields 84.92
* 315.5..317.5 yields 83.86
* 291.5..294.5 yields 82.5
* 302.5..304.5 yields 92.59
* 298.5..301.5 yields 98.36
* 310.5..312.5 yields 88.83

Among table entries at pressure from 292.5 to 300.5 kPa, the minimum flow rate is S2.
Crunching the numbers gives 75.77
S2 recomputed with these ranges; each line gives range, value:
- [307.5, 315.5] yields 78.93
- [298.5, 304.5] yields 83.34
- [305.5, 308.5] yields 90.01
